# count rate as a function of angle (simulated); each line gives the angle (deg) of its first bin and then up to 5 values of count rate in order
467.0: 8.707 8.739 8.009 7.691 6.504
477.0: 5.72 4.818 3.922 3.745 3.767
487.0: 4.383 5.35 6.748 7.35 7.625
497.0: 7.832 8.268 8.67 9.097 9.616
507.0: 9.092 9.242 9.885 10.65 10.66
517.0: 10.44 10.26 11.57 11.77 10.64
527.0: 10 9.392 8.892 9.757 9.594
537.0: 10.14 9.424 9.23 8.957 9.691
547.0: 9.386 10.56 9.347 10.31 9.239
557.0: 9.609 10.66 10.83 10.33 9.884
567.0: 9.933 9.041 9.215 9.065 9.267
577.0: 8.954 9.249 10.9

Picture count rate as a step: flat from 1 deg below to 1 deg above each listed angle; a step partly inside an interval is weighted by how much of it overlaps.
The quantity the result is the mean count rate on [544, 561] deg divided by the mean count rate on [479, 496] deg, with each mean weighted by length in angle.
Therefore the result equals 1.9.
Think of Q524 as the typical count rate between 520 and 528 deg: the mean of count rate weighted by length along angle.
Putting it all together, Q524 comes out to 11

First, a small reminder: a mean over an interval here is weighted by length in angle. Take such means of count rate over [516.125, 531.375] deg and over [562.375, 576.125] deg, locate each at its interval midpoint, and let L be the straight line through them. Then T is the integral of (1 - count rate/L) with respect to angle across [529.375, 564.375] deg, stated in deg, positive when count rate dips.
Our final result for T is 0.7 deg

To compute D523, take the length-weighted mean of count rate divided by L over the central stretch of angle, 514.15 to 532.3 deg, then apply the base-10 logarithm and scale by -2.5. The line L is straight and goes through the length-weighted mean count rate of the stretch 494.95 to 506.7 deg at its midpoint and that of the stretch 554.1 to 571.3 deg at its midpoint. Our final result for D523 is -0.15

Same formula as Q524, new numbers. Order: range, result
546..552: 9.76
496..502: 8.26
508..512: 9.56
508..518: 10.2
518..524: 11.2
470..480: 6.55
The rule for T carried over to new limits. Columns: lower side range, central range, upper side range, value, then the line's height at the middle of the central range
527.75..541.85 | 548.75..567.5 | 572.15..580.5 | -1.4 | 9.36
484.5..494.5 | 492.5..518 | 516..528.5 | -3.3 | 8.12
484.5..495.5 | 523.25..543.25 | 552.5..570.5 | -3.3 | 8.35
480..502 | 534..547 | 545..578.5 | -1.3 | 8.65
